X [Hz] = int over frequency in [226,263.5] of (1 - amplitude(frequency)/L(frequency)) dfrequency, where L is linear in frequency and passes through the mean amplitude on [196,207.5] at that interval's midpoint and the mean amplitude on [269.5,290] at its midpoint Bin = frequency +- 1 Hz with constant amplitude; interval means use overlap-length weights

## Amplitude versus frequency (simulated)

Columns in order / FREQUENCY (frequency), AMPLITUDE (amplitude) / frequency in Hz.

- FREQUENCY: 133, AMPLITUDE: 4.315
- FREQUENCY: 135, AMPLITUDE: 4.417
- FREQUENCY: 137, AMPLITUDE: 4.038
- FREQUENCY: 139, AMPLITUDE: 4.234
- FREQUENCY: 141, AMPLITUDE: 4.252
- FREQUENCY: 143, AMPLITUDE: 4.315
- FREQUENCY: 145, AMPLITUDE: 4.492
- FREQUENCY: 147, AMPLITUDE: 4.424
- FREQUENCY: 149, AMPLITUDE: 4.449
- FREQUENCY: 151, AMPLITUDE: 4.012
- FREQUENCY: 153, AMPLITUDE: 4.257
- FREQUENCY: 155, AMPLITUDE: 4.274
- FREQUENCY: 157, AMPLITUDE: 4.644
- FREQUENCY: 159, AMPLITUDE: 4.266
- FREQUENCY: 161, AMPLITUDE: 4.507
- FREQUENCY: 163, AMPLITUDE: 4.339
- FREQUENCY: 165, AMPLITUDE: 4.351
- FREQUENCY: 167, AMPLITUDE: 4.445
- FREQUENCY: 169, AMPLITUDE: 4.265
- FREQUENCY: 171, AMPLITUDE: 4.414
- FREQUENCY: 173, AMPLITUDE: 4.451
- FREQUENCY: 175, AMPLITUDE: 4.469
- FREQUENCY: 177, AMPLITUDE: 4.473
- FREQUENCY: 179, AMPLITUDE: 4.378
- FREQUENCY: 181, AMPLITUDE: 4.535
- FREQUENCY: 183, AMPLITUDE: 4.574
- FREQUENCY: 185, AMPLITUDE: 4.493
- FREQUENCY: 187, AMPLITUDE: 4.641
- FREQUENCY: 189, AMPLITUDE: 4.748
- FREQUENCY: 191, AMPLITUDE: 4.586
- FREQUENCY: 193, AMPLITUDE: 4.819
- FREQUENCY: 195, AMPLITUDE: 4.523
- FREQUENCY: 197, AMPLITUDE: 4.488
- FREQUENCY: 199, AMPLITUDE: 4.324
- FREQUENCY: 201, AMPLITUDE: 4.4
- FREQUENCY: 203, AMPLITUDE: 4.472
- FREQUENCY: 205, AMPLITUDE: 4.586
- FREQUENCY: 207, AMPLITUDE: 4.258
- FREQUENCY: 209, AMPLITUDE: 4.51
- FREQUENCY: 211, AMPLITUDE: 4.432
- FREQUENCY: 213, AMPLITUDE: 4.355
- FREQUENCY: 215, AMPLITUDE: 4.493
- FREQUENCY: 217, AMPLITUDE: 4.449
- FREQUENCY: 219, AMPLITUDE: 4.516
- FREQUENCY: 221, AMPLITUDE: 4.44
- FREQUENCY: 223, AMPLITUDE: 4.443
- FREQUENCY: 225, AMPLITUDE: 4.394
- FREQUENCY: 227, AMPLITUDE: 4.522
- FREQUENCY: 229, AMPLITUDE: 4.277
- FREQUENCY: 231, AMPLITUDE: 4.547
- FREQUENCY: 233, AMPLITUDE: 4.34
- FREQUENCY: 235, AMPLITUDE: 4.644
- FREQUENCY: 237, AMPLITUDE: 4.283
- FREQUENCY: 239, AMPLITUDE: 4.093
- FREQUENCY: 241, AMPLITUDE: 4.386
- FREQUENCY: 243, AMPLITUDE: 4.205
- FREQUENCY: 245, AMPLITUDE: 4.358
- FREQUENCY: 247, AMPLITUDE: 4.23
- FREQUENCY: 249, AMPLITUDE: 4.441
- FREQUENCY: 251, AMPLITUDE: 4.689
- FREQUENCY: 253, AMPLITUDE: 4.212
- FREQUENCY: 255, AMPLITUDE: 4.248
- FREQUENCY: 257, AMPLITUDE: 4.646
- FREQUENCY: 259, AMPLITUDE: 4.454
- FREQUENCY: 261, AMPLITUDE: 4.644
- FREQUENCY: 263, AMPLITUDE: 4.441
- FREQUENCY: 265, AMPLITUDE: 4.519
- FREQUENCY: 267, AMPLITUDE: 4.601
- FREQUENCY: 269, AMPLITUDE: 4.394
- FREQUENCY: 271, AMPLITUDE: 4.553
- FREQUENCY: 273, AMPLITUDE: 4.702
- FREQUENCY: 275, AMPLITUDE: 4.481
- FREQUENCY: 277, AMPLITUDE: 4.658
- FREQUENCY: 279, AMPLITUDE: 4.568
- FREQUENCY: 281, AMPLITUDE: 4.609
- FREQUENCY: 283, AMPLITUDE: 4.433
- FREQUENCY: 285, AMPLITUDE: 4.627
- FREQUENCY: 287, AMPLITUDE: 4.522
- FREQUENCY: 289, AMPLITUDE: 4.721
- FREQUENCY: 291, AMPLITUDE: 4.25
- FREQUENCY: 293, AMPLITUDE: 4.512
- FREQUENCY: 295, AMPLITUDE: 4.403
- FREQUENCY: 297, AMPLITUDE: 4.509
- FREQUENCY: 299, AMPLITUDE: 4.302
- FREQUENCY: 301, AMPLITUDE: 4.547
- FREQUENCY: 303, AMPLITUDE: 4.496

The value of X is 0.9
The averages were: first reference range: 4.43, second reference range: 4.58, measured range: 4.4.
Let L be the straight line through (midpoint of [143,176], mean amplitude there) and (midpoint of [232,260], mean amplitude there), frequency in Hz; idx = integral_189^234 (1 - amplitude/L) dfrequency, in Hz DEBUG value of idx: -0.97 Hz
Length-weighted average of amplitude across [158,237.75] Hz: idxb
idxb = 4.46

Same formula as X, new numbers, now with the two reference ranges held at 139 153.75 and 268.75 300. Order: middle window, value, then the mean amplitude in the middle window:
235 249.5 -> 0.5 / 4.3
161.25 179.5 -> -0.2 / 4.4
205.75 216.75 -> 0.0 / 4.42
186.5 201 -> -0.6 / 4.58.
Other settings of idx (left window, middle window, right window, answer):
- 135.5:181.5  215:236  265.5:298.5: 0.0 Hz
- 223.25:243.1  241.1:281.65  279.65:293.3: -0.2 Hz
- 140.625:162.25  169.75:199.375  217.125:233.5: -0.9 Hz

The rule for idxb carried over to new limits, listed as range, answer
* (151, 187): 4.41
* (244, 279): 4.49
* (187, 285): 4.47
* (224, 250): 4.36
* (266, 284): 4.56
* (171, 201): 4.53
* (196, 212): 4.43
